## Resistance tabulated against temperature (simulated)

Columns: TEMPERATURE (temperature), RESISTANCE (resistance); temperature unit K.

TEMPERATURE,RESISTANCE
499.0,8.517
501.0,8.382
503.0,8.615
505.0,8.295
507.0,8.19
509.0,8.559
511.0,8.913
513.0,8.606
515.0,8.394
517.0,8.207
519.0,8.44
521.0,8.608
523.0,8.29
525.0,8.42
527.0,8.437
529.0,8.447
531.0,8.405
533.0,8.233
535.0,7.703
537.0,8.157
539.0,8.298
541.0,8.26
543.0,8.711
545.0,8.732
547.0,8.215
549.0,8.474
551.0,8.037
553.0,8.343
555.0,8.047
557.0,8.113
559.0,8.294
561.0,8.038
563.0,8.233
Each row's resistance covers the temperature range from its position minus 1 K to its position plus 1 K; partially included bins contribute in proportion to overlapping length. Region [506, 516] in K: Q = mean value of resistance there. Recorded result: 8.53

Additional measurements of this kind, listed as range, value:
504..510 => 8.35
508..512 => 8.74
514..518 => 8.3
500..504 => 8.5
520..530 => 8.44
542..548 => 8.55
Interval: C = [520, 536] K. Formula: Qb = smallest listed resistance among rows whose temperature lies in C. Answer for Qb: 7.703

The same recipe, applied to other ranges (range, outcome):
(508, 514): 8.559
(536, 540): 8.157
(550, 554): 8.037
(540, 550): 8.215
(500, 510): 8.19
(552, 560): 8.047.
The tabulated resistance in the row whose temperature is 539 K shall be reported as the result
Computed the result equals 8.298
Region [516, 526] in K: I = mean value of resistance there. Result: 8.39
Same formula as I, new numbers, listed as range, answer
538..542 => 8.28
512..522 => 8.45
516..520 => 8.32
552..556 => 8.2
